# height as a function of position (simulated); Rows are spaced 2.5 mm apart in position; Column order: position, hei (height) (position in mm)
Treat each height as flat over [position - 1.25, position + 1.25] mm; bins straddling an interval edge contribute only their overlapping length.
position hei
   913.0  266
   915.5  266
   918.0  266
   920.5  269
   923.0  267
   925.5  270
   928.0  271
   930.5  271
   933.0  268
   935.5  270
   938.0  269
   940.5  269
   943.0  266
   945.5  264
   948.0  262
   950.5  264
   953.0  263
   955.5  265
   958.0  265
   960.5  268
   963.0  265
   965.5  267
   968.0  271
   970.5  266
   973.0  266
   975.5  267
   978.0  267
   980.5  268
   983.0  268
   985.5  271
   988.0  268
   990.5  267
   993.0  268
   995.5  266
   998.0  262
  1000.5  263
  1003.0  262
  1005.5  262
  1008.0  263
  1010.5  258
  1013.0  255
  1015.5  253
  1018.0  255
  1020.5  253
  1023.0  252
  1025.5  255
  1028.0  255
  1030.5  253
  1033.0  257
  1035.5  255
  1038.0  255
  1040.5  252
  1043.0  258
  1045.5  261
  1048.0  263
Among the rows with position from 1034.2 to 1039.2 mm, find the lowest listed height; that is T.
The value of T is 255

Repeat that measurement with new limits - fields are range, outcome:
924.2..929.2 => 270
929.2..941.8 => 268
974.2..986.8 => 267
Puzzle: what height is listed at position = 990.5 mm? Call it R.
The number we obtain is 267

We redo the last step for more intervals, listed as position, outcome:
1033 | 257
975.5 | 267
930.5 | 271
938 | 269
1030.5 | 253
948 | 262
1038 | 255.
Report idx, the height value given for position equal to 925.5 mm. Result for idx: 270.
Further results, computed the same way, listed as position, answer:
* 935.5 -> 270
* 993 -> 268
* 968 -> 271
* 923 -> 267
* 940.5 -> 269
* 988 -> 268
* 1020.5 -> 253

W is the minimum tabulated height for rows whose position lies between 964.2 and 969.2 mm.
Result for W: 267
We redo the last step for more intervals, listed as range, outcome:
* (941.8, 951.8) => 262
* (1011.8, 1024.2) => 252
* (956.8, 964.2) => 265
